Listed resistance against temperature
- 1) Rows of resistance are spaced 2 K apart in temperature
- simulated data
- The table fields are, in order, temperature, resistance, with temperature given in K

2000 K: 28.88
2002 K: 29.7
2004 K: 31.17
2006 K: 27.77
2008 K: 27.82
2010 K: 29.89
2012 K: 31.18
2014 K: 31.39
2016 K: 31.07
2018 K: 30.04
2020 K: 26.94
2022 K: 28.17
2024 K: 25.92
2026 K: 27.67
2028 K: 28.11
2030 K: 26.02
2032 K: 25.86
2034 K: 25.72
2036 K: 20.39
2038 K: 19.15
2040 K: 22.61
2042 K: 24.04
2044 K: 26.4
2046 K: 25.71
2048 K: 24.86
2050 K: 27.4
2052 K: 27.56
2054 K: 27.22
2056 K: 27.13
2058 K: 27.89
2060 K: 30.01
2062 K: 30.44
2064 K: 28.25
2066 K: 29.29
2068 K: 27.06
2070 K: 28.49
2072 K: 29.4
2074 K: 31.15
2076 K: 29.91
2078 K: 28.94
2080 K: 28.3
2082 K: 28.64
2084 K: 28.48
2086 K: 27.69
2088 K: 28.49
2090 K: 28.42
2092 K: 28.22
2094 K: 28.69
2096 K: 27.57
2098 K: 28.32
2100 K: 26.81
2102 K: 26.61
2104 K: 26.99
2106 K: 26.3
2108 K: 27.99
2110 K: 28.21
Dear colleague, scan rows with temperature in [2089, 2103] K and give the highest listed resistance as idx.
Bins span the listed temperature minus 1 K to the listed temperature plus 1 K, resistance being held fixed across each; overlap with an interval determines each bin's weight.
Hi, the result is 28.69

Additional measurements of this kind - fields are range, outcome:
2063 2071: 29.29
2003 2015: 31.39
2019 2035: 28.17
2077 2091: 28.94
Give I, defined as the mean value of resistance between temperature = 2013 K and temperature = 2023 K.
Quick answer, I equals 29.5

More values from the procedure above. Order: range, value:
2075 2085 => 28.9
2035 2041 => 20.7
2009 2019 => 30.7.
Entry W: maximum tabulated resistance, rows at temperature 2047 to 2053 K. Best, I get 27.56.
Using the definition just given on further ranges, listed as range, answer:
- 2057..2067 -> 30.44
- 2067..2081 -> 31.15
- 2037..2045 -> 26.4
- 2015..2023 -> 31.07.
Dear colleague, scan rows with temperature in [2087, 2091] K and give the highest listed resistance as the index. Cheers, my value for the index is 28.49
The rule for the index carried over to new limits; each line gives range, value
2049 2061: 30.01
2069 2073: 29.4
